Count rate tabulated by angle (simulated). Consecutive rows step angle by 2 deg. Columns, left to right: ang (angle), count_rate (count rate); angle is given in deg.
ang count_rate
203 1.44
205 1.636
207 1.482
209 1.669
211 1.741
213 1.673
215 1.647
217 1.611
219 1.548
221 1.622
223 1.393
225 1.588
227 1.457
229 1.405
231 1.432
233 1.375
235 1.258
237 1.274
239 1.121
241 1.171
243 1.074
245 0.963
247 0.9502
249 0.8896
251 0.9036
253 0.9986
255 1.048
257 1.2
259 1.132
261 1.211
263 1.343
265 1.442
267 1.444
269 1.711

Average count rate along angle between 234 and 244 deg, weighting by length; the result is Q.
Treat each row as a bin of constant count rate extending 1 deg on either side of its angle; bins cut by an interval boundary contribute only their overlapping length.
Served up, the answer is 1.18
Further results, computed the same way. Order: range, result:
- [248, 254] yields 0.931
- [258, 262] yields 1.17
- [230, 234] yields 1.4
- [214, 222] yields 1.61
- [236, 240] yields 1.2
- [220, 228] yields 1.51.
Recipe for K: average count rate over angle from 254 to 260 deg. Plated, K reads 1.13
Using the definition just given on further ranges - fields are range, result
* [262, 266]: 1.39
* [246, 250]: 0.92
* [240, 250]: 1.01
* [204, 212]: 1.63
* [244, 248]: 0.957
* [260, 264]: 1.28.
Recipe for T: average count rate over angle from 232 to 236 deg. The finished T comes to 1.32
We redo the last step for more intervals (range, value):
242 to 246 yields 1.02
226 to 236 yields 1.39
